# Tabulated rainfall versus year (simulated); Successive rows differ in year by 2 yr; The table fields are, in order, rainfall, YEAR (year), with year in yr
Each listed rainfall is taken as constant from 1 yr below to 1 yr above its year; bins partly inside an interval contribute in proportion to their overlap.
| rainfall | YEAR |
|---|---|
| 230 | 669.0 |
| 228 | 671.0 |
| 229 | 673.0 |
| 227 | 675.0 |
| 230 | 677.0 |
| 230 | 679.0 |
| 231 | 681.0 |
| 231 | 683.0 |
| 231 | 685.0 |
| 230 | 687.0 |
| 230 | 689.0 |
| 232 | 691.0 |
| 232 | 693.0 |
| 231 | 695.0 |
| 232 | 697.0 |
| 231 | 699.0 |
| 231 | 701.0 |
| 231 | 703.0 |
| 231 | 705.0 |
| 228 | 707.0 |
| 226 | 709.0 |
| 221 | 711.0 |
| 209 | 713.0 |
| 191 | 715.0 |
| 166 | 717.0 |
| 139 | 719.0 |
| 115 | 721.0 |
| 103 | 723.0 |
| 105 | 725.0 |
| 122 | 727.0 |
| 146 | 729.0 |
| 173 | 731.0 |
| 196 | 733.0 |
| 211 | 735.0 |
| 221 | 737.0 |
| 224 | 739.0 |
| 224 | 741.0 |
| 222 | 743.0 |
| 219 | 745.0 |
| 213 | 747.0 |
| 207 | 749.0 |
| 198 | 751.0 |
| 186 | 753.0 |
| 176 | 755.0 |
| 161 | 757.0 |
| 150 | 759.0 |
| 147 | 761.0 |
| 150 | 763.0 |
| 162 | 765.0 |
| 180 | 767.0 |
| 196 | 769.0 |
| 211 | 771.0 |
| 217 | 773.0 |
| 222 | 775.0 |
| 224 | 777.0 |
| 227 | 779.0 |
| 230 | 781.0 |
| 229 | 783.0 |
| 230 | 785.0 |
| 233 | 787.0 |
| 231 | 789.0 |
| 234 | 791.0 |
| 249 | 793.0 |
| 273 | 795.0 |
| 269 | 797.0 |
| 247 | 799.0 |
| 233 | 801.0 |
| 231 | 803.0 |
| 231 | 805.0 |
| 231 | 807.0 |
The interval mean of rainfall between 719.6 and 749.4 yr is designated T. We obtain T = 179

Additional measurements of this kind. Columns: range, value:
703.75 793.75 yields 195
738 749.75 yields 218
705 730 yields 167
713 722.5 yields 156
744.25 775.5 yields 186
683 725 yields 205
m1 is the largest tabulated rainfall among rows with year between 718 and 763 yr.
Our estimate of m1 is 224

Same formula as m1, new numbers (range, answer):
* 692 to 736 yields 232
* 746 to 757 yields 213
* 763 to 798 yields 273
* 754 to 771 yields 211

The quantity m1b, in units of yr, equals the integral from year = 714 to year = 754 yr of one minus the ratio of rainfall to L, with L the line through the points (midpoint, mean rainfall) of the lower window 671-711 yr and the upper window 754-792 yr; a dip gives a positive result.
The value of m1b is 6.5 yr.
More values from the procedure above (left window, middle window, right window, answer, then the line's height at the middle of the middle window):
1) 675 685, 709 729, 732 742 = 5.87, 220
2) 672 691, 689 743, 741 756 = 5.22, 217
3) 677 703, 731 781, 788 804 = 8.82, 240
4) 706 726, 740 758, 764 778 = -1.13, 189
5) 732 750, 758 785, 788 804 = 4.15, 232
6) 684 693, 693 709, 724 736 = -1.65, 209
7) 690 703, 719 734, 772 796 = 6.13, 232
